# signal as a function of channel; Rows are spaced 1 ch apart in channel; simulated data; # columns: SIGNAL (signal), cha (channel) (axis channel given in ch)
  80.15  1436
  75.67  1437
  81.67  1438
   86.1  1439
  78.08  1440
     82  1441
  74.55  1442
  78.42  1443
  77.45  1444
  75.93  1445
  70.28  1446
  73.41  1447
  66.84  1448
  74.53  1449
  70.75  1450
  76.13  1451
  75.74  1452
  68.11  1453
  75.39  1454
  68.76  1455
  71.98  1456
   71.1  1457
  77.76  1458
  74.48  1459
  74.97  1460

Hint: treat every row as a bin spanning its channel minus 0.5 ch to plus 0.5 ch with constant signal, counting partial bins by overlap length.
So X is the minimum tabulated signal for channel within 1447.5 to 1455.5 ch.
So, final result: 66.84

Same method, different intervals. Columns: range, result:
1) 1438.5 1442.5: 74.55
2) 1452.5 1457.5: 68.11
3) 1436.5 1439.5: 75.67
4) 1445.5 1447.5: 70.28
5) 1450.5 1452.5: 75.74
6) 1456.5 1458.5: 71.1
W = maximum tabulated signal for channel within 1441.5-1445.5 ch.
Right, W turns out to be 78.42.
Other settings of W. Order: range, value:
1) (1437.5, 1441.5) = 86.1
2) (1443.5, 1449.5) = 77.45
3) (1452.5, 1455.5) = 75.39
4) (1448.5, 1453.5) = 76.13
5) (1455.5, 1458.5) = 77.76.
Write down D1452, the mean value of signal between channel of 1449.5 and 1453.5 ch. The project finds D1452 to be 72.7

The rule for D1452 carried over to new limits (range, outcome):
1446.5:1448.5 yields 70.1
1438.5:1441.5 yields 82.1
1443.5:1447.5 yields 74.3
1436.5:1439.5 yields 81.1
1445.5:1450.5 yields 71.2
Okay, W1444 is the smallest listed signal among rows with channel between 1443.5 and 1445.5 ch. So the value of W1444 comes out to 75.93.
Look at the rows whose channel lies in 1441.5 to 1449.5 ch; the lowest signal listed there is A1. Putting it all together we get 66.84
